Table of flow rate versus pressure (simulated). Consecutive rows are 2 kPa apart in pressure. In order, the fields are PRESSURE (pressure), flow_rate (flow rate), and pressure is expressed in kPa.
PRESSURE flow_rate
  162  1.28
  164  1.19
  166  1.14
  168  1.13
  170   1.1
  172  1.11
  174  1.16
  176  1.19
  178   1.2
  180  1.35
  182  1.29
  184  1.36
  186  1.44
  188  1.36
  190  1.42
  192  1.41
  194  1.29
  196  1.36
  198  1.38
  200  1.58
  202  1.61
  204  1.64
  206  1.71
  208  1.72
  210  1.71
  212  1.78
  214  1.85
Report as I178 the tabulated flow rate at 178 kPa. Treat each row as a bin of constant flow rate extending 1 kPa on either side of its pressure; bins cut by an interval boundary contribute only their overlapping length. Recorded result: 1.2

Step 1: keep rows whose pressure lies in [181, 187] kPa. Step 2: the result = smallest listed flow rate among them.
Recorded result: 1.29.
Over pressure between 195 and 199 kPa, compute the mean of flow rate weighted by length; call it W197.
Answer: 1.37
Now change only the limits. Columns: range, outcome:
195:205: 1.51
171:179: 1.17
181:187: 1.36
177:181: 1.27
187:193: 1.4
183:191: 1.4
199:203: 1.6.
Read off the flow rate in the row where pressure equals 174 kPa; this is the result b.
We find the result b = 1.16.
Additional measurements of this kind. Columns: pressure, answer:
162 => 1.28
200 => 1.58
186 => 1.44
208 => 1.72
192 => 1.41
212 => 1.78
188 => 1.36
